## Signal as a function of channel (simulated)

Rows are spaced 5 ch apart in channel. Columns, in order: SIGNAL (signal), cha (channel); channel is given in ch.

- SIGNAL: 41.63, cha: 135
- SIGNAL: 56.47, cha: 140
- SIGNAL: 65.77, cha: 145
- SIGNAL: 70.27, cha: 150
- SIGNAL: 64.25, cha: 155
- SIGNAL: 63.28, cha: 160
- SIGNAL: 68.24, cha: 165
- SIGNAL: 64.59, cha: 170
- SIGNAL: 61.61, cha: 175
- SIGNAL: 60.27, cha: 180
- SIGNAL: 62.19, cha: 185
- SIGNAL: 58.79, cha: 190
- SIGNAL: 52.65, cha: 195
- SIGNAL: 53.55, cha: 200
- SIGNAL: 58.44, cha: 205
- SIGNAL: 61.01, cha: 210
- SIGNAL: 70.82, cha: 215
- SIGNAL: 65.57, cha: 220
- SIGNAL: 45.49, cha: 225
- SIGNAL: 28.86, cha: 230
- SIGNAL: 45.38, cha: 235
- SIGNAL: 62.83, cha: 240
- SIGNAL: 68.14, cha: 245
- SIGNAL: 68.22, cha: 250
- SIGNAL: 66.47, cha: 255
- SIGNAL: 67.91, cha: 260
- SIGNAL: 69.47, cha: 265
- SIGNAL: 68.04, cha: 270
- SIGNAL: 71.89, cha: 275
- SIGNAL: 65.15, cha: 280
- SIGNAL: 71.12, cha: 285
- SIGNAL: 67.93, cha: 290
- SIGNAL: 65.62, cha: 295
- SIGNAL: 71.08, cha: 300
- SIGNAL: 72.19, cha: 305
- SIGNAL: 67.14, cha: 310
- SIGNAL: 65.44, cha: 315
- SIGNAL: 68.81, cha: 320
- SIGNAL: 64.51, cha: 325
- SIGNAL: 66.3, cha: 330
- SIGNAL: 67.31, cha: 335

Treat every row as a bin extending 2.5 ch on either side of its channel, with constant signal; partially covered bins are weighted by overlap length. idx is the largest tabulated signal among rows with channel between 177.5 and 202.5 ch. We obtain 62.19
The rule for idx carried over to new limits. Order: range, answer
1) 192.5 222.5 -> 70.82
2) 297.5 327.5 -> 72.19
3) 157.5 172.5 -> 68.24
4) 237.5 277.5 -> 71.89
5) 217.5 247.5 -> 68.14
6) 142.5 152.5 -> 70.27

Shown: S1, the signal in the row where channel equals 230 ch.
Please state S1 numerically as 28.86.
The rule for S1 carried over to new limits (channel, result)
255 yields 66.47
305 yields 72.19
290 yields 67.93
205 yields 58.44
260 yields 67.91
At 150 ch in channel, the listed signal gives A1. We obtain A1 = 70.27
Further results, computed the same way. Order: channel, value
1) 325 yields 64.51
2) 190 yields 58.79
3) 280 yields 65.15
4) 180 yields 60.27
